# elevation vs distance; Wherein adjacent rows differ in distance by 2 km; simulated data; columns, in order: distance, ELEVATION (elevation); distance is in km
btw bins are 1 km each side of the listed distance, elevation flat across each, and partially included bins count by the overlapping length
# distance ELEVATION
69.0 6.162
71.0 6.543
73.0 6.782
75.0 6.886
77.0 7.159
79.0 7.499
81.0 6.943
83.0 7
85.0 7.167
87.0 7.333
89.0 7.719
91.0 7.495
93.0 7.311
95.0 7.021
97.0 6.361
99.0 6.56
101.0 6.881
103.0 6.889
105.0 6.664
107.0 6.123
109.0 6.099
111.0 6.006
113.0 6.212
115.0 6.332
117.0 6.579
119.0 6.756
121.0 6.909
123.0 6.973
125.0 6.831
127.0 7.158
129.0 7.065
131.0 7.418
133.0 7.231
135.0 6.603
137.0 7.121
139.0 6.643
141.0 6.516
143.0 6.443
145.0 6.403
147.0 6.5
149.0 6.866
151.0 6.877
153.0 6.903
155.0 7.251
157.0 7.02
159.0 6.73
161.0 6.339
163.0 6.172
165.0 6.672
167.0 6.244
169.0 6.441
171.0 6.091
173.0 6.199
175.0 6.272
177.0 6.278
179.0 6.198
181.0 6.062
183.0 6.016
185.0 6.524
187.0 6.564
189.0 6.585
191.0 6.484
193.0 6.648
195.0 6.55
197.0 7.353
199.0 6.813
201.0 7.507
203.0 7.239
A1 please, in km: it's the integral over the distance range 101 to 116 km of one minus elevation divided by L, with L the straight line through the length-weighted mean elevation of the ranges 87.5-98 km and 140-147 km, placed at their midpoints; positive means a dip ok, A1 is 1.3 km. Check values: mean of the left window 7.19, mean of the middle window 6.37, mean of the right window 6.46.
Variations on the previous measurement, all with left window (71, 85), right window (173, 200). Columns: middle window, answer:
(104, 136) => 0.6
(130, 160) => -0.7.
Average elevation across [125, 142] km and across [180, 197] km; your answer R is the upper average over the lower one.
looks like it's 0.93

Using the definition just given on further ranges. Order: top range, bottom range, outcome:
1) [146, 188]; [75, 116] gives 0.95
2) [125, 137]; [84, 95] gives 0.96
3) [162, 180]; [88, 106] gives 0.90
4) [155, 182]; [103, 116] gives 1.02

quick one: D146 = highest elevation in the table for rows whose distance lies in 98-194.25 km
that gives 7.418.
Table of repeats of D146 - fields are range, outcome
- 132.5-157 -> 7.251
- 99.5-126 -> 6.973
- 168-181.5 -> 6.441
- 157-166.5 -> 7.02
